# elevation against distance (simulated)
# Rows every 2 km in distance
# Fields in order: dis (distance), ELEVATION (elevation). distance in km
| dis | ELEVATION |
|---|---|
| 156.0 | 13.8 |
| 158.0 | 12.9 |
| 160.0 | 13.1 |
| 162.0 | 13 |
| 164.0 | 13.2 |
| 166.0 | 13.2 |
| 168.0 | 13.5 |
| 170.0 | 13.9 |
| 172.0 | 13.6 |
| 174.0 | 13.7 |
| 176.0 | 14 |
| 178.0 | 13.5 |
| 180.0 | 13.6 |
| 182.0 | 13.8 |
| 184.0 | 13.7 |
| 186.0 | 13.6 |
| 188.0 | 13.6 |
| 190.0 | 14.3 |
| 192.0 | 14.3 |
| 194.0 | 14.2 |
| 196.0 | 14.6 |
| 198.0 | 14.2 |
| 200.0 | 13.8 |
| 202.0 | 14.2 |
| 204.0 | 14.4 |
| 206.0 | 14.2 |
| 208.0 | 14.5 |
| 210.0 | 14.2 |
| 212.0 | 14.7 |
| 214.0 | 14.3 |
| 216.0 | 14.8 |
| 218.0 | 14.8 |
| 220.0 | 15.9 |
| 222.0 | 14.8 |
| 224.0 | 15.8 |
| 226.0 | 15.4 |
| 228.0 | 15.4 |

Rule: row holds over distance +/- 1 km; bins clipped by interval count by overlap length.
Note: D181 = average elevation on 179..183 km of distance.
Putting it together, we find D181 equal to 13.7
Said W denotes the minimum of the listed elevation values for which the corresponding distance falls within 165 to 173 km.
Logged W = 13.2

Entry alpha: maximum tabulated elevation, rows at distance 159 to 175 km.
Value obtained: 13.9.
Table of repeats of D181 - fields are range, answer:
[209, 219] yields 14.6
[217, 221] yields 15.4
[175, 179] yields 13.8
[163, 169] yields 13.3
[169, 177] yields 13.8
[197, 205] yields 14.2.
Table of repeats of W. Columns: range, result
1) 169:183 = 13.5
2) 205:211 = 14.2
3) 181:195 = 13.6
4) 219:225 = 14.8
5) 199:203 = 13.8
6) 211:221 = 14.3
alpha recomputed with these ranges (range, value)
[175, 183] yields 14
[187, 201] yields 14.6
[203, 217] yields 14.8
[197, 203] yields 14.2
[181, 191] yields 14.3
